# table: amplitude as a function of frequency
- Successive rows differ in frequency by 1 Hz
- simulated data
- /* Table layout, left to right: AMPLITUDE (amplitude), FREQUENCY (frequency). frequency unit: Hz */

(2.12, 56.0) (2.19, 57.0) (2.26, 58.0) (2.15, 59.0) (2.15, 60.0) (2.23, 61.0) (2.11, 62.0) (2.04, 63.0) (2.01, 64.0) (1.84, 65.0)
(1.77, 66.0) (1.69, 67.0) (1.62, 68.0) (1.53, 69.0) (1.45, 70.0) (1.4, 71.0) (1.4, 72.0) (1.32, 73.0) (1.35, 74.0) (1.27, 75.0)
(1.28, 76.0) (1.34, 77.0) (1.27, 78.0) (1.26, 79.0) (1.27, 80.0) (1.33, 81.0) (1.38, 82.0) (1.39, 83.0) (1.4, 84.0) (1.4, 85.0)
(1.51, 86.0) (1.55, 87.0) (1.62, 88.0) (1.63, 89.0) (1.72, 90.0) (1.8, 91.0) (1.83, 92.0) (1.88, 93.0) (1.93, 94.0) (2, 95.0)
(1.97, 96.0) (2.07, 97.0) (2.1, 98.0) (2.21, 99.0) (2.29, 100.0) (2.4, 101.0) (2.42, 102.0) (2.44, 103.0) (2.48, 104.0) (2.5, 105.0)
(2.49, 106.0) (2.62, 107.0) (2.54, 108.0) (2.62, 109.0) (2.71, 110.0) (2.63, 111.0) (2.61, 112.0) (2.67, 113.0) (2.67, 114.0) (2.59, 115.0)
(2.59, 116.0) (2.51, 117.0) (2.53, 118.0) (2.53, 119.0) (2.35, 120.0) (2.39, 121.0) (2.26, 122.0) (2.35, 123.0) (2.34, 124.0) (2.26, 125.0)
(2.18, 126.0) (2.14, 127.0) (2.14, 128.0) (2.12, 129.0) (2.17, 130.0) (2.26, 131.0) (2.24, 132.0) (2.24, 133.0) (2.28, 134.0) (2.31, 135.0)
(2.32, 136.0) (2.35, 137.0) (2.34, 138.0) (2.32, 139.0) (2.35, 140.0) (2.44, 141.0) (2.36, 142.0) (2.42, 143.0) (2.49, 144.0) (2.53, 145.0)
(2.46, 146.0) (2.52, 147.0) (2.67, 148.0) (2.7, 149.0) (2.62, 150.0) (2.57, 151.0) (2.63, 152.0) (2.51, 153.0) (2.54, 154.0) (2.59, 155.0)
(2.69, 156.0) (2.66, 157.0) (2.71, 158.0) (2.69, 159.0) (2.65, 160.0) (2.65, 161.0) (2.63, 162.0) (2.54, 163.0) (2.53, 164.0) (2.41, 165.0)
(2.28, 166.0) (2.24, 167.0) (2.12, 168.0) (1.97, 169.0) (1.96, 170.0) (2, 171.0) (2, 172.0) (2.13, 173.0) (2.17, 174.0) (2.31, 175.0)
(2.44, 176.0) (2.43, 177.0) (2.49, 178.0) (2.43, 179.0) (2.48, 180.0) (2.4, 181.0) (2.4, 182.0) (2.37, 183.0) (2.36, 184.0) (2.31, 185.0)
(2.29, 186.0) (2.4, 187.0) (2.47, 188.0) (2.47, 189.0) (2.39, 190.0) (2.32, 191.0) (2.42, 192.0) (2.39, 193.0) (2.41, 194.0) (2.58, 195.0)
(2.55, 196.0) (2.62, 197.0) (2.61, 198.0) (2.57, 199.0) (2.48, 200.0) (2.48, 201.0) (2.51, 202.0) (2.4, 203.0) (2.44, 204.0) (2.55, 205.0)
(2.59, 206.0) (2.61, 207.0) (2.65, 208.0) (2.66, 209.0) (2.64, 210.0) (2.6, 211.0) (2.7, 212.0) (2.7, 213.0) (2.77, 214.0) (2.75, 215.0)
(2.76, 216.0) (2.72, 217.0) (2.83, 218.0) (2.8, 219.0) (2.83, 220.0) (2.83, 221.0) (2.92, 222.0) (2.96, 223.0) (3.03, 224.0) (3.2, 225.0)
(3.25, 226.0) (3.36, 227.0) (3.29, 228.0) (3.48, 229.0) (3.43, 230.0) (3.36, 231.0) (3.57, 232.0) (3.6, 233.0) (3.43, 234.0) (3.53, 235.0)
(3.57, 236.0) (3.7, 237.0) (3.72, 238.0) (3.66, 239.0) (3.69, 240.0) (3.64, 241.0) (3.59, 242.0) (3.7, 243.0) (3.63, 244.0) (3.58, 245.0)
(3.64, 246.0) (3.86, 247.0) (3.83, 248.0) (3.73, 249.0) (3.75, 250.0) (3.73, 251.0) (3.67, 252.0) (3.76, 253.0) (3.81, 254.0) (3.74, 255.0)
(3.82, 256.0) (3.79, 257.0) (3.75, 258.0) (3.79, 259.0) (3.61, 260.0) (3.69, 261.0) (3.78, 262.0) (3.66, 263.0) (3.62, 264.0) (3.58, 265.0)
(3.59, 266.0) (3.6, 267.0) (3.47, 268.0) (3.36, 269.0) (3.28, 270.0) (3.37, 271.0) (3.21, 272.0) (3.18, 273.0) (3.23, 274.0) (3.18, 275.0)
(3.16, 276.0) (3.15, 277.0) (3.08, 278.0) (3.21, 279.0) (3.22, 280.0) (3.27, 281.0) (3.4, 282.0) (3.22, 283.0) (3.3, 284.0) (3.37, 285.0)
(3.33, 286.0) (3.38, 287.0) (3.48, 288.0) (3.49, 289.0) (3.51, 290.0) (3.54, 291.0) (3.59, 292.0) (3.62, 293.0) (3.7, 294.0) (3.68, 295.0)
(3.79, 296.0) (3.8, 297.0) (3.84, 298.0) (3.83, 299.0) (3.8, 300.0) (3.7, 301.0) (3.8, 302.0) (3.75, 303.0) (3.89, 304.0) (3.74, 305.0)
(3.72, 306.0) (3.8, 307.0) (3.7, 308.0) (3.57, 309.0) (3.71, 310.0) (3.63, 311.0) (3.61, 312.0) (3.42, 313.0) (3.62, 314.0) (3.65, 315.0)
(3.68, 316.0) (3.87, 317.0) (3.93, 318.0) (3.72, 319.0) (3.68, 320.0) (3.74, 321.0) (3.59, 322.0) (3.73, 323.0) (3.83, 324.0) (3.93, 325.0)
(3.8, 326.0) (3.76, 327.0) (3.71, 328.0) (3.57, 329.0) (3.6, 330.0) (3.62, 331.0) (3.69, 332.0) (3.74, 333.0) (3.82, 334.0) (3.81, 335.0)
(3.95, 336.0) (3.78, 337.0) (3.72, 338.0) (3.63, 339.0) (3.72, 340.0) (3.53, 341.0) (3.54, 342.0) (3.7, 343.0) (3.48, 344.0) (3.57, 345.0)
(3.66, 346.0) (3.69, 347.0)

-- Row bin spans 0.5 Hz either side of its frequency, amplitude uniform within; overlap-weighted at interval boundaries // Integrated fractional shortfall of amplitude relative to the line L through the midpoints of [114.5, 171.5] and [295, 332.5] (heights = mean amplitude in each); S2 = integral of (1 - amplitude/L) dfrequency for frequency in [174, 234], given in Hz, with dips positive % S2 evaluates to 4.1 Hz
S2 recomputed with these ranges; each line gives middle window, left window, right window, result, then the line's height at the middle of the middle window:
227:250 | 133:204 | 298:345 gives -4.4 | 3.02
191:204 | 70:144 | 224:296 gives 1.9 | 2.93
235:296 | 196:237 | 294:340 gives -4.5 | 3.31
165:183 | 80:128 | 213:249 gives 3.5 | 2.8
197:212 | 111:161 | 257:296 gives 1.9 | 2.94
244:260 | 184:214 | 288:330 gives -3.4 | 3.09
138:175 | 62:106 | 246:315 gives -0.4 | 2.42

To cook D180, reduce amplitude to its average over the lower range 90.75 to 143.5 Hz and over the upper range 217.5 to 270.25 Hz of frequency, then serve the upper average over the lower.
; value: 1.5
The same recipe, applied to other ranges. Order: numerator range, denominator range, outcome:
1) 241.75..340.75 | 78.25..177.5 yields 1.60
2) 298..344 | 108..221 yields 1.51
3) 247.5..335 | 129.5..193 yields 1.50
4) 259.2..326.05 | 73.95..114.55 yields 1.82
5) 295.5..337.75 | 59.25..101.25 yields 2.21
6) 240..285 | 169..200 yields 1.49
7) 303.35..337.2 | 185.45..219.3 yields 1.45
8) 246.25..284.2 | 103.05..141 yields 1.46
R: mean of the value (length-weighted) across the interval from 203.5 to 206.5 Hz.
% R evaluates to 2.53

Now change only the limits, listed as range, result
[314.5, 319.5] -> 3.77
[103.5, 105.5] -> 2.49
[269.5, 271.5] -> 3.33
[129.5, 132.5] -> 2.22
